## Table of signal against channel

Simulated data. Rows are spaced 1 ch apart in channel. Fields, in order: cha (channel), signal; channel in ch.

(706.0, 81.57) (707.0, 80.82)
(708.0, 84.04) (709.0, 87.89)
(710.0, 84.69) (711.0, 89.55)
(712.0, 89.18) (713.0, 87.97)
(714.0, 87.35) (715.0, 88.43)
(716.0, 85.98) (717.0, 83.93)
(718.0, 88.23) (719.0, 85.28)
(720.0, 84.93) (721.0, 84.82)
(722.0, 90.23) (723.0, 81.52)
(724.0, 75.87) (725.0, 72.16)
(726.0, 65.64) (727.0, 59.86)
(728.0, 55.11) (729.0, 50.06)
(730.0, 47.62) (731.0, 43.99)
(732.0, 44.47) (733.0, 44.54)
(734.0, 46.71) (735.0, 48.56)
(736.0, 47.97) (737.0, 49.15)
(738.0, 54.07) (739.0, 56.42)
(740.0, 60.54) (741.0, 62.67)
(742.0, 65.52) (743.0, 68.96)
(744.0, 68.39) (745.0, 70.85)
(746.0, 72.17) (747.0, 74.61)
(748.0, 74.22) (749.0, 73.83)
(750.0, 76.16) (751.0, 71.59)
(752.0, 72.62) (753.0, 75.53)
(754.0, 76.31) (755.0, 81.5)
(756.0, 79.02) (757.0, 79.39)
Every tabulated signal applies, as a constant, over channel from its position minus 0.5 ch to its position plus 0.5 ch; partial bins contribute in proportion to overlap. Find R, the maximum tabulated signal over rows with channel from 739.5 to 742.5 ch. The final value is 65.52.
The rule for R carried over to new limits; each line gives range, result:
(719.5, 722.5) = 90.23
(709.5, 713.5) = 89.55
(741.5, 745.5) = 70.85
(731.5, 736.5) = 48.56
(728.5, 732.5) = 50.06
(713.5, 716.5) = 88.43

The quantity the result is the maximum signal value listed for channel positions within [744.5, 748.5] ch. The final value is 74.61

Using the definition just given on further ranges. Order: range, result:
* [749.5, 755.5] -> 81.5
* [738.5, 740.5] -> 60.54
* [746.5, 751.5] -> 76.16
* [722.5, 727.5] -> 81.52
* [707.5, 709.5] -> 87.89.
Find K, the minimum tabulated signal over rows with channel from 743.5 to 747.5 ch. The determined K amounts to 68.39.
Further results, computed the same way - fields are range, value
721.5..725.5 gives 72.16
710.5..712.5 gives 89.18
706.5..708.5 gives 80.82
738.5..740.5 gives 56.42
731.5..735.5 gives 44.47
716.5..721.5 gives 83.93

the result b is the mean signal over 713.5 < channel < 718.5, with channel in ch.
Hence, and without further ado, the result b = 86.8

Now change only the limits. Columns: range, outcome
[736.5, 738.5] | 51.6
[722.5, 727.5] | 71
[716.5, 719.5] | 85.8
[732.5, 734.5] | 45.6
